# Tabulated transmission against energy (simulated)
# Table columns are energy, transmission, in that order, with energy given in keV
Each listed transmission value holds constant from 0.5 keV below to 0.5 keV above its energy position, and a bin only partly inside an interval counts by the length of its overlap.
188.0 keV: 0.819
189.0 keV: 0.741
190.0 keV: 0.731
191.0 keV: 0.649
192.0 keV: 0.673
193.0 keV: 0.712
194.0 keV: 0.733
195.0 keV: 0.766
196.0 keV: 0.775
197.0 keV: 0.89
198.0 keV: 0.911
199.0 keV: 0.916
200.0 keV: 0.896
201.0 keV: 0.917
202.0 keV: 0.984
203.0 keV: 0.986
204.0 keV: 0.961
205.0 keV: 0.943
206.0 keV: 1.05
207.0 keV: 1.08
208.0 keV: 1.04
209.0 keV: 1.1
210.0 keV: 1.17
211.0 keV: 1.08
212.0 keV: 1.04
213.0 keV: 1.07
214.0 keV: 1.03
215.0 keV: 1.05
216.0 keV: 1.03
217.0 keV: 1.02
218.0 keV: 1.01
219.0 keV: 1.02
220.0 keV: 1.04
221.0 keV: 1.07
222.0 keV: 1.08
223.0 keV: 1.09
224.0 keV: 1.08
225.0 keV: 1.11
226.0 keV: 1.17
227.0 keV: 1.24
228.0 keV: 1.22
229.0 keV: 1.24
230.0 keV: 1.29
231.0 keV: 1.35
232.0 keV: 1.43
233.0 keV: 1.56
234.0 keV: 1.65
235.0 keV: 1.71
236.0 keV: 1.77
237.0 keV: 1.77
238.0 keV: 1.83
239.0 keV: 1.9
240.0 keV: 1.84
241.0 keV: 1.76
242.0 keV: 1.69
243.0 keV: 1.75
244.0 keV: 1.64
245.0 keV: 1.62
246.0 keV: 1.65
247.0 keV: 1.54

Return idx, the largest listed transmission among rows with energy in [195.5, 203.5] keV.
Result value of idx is 0.986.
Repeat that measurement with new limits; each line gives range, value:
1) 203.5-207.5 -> 1.08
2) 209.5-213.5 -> 1.17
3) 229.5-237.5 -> 1.77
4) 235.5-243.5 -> 1.9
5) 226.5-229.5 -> 1.24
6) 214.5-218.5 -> 1.05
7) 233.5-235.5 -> 1.71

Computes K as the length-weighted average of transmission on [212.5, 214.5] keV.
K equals 1.05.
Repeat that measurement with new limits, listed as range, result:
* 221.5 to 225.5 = 1.09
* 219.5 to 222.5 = 1.06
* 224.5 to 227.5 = 1.17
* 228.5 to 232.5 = 1.33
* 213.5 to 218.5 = 1.03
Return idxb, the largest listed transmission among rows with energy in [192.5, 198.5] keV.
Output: 0.911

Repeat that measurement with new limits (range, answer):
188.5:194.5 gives 0.741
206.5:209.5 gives 1.1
